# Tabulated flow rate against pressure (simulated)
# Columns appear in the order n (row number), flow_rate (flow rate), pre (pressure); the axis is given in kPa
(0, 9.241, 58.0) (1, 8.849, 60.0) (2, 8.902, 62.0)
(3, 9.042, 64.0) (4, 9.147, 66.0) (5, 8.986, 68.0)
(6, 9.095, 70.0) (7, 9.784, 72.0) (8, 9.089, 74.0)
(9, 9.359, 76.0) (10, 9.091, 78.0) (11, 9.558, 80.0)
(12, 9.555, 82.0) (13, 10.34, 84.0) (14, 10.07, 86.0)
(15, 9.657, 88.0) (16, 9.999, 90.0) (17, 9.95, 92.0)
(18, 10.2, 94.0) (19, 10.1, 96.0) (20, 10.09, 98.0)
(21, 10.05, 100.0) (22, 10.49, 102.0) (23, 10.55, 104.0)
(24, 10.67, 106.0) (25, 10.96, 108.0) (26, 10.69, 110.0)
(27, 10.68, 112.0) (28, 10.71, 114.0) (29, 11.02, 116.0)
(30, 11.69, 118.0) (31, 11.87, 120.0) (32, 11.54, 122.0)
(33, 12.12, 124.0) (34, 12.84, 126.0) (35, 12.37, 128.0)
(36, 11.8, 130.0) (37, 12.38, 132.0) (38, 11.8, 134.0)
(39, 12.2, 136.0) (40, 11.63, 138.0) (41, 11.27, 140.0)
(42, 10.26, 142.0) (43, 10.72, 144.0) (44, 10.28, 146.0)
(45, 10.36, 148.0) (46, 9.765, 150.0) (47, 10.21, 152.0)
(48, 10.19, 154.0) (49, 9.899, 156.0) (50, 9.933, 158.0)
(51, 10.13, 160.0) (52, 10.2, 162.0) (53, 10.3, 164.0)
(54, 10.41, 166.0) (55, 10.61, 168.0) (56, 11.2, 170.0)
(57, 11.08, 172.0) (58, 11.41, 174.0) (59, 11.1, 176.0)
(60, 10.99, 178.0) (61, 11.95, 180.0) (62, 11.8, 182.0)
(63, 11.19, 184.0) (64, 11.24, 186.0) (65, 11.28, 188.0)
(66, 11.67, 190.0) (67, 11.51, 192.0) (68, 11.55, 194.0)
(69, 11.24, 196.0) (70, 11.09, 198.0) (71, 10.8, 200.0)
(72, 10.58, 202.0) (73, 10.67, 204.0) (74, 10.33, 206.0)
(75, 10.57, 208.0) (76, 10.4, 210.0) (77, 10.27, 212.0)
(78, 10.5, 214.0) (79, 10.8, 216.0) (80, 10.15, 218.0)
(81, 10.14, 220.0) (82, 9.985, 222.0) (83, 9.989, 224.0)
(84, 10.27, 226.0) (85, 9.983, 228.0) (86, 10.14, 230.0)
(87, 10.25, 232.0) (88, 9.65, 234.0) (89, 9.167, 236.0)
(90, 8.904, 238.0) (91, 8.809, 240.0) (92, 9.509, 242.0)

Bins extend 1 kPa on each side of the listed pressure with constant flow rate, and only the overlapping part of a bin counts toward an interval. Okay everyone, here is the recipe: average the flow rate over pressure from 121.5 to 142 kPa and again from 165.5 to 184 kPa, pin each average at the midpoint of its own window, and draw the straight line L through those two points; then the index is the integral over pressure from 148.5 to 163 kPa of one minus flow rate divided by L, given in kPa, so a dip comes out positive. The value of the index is 1.8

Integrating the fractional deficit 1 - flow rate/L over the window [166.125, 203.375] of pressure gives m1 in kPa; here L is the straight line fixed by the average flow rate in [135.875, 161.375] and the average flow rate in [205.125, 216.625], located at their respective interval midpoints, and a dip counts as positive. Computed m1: -2.7 kPa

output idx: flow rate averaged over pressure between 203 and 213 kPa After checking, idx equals 10.4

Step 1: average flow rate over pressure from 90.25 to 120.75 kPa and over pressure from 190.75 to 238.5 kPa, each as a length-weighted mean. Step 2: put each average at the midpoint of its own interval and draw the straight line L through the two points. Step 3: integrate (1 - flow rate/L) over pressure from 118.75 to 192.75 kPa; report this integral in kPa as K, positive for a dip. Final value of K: -4.25 kPa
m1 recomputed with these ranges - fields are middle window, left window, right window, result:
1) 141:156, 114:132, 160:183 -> 1.5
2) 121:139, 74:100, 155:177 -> -3.3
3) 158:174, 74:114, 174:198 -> 0.8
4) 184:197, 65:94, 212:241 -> -2.1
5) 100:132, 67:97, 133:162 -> -3.7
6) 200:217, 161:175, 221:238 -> -0.6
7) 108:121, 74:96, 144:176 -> -1.4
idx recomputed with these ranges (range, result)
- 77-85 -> 9.64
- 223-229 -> 10.1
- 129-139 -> 12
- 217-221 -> 10.1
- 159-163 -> 10.2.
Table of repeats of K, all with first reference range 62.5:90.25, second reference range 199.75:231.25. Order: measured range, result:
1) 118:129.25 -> -2.70 kPa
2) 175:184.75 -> -1.25 kPa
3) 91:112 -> -1.68 kPa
